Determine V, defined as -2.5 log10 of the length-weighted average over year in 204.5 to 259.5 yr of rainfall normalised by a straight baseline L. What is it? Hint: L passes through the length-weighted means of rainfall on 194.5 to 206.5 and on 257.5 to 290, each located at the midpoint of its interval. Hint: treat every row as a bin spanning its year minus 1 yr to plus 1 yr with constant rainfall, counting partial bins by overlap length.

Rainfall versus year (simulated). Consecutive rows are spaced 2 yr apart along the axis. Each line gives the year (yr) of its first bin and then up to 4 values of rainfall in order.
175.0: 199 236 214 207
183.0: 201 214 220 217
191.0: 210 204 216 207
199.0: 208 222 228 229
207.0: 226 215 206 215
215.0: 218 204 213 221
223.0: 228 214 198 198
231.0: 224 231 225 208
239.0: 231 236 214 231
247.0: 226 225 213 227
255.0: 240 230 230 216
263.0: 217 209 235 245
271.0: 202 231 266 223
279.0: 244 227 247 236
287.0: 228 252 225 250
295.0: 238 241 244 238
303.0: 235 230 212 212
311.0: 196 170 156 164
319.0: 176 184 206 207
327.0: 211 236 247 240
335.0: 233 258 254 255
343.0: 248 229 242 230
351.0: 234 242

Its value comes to 0.02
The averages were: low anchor 219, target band 220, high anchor 232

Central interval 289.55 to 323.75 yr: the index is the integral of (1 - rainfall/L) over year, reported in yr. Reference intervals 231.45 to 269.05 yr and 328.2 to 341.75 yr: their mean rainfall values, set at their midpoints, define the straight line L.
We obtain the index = 4.0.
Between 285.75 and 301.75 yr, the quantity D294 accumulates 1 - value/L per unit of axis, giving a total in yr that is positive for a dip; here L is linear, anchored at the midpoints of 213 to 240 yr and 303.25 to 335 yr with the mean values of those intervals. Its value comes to -2.4 yr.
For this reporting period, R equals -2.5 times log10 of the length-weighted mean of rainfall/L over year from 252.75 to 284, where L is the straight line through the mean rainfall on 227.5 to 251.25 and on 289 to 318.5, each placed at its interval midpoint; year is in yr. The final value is -0.06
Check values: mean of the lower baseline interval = 222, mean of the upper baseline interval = 216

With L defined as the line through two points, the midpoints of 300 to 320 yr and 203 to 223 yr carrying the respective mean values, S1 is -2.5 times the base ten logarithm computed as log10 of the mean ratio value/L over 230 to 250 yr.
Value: -0.06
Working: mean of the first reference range 218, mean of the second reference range 199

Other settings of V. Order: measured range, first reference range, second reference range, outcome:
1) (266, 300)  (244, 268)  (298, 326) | -0.11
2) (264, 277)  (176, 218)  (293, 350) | -0.06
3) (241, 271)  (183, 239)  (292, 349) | -0.03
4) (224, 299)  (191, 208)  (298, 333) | -0.08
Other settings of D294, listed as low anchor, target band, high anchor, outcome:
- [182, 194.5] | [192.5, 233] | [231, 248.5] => 0.5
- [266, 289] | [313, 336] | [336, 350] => 3.7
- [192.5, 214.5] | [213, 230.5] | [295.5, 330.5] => 0.2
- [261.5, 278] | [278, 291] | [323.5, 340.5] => -0.5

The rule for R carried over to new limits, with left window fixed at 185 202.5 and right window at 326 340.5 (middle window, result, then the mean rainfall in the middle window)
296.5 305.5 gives -0.02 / 238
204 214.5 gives -0.01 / 218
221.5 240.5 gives 0.01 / 218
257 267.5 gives 0.02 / 222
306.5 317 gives 0.26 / 186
